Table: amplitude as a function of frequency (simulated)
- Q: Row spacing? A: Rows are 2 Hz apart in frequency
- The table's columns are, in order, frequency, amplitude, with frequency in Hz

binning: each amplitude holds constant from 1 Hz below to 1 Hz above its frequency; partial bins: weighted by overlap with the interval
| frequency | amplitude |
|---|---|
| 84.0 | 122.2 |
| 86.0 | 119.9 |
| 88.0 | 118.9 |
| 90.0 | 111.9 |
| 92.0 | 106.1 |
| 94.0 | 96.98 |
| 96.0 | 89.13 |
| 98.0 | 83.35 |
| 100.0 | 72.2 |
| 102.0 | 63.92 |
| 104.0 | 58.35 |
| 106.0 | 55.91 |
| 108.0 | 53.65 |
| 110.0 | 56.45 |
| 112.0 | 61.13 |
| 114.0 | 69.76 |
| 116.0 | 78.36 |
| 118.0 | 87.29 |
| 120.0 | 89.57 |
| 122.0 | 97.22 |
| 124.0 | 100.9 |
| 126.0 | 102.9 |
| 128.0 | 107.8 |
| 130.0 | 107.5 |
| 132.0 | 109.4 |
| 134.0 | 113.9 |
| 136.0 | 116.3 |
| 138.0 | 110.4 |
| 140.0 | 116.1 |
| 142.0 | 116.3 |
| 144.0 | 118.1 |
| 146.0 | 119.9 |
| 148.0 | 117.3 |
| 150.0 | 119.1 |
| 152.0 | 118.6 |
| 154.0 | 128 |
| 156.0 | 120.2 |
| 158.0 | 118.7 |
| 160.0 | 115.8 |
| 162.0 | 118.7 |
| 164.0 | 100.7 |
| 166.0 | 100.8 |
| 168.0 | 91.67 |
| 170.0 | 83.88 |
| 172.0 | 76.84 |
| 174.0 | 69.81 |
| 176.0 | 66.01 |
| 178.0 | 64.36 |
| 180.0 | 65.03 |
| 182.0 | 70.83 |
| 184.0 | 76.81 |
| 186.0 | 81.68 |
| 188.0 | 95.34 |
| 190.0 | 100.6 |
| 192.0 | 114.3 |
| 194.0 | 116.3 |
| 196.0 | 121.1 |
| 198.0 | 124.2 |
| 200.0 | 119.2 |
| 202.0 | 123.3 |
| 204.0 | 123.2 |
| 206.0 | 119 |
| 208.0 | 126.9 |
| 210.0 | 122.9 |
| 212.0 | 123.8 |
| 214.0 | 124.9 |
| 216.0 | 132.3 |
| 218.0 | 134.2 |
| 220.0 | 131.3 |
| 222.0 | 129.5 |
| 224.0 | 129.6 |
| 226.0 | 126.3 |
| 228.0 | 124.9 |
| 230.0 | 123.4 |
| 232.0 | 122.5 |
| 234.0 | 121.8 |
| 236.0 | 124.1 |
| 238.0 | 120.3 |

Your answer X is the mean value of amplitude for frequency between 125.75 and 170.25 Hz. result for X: 112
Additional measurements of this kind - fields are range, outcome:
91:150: 92.7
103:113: 57.1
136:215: 106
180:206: 105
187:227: 122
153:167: 115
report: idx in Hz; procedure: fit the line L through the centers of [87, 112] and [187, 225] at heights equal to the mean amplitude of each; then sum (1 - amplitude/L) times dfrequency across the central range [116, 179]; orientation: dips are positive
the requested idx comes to -3.7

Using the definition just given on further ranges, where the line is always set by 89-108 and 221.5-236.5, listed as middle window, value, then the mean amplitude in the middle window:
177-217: 2.6 Hz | 107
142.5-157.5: -3.3 Hz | 120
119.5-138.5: -3.1 Hz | 106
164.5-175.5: 2.1 Hz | 84.5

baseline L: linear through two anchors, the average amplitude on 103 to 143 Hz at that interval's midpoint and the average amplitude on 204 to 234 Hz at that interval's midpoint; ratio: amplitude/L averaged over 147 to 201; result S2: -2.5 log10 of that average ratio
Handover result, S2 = 0.09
